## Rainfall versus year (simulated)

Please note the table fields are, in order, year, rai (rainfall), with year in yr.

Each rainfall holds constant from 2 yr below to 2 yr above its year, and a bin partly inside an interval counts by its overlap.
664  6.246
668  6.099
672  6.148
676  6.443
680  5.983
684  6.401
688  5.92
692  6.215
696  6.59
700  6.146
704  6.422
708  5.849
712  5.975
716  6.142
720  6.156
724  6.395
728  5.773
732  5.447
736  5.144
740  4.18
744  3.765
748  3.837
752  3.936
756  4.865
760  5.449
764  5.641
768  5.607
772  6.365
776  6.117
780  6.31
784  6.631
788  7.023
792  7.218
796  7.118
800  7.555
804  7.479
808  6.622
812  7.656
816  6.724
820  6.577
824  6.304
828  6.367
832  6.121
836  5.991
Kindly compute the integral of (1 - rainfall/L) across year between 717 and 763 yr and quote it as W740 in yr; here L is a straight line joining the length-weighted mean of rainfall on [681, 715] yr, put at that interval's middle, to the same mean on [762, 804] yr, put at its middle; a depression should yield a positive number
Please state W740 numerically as 9.7 yr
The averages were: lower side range 6.18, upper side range 6.6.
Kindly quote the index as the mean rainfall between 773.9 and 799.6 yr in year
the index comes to 6.79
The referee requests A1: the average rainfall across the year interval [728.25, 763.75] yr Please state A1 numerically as 4.69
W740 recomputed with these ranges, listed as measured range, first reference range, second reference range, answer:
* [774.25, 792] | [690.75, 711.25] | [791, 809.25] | 1.13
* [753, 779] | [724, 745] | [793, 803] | 2.40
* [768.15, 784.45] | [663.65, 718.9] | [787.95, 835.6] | 1.02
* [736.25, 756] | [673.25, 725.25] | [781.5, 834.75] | 7.16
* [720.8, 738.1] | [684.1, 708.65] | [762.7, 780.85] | 1.17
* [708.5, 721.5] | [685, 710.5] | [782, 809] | 0.60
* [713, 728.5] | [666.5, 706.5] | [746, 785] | -0.65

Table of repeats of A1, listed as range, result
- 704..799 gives 5.73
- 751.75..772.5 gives 5.35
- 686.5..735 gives 6.07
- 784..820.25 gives 7.11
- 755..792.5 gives 6.11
